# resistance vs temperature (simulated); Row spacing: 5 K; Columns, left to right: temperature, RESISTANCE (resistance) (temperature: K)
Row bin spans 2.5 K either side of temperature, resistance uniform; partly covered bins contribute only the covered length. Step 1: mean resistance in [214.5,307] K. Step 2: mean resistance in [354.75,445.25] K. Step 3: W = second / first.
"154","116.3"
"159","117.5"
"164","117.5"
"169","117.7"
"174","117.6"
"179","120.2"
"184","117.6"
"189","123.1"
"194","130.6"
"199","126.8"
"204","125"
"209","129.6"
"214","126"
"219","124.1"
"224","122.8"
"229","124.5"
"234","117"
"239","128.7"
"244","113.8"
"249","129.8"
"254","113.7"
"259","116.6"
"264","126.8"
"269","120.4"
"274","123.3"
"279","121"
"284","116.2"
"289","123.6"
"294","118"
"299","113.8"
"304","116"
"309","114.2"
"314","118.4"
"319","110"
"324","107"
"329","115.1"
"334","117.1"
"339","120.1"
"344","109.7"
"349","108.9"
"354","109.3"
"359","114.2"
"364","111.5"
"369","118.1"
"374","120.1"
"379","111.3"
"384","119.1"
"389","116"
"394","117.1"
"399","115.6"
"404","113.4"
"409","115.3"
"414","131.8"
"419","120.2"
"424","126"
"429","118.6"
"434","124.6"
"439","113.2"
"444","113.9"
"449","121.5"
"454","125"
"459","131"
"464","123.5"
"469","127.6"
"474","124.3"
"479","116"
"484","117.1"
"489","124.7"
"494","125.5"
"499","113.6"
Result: 0.98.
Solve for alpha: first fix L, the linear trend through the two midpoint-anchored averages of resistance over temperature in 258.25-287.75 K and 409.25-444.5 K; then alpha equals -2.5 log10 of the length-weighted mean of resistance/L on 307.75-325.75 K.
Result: 0.08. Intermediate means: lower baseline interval 121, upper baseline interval 121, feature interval 112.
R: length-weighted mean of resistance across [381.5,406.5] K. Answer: 116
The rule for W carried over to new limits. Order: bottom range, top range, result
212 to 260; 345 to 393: 0.94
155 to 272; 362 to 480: 0.98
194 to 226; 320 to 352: 0.89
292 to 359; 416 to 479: 1.08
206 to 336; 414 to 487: 1.02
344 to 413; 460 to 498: 1.07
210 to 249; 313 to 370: 0.92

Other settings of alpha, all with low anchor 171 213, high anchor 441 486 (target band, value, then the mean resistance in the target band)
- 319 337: 0.094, 113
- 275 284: 0.029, 120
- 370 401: 0.055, 117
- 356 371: 0.078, 114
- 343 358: 0.122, 110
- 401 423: 0.018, 120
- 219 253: 0.010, 122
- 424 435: 0.002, 122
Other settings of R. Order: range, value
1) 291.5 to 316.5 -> 116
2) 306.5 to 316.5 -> 116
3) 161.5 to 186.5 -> 118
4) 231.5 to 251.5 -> 122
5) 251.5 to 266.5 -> 119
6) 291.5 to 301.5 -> 116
